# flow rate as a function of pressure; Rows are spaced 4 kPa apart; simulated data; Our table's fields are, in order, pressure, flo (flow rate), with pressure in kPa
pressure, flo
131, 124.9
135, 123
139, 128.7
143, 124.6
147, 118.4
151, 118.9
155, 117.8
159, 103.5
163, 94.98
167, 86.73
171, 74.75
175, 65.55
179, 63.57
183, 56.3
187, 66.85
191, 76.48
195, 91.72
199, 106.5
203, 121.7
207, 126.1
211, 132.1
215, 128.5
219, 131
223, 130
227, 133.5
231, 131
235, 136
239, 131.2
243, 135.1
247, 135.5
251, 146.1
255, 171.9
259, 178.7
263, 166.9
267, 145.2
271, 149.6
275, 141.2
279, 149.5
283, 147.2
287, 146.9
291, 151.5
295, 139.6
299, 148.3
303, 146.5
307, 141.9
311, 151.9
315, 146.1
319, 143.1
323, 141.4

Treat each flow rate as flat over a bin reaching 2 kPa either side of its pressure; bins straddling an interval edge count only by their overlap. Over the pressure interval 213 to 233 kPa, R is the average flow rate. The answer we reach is 131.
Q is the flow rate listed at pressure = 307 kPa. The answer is 141.9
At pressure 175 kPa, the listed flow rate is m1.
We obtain 65.55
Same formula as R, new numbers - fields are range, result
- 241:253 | 139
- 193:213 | 116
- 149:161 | 113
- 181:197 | 72.8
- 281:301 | 147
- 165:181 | 72.7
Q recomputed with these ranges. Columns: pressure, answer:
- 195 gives 91.72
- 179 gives 63.57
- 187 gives 66.85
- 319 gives 143.1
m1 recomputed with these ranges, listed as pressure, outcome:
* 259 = 178.7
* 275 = 141.2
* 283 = 147.2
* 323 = 141.4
